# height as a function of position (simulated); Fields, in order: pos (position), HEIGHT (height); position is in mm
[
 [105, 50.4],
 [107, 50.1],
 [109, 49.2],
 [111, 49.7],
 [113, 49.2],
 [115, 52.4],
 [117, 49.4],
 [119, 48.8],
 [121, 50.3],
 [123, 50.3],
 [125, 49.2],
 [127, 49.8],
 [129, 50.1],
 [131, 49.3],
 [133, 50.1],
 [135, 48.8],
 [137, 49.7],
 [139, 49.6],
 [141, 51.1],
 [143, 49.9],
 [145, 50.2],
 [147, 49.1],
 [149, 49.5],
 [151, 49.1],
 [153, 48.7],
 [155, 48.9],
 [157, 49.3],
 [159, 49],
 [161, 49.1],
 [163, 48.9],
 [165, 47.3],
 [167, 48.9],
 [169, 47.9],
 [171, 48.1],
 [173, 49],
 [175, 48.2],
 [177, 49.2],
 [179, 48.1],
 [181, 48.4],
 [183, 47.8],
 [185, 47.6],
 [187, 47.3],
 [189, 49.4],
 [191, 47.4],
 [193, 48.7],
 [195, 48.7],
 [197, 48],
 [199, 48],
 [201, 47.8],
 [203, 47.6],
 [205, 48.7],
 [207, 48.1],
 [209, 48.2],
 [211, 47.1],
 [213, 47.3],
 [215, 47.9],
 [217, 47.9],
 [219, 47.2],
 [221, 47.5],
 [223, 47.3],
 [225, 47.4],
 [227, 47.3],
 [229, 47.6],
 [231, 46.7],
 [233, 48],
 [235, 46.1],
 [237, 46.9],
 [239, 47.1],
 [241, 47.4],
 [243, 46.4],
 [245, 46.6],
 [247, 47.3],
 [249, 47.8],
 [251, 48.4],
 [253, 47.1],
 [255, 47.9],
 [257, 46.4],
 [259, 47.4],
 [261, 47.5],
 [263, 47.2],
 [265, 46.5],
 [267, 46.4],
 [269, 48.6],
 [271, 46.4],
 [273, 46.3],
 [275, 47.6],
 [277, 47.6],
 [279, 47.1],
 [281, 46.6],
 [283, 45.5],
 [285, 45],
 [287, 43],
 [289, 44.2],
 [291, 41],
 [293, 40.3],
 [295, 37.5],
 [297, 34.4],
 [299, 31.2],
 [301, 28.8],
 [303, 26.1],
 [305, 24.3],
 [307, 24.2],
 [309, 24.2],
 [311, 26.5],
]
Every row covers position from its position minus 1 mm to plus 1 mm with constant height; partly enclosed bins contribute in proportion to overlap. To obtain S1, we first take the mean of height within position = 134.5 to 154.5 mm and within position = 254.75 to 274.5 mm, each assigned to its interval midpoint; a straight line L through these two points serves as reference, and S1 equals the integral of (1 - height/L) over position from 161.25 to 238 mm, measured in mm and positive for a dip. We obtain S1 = 0.82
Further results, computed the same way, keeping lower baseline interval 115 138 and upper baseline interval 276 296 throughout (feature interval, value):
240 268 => -1.4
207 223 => -0.4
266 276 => -0.6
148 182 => -0.3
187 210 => -0.6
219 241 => -0.6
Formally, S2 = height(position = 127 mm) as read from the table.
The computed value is 49.8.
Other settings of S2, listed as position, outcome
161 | 49.1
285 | 45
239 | 47.1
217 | 47.9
